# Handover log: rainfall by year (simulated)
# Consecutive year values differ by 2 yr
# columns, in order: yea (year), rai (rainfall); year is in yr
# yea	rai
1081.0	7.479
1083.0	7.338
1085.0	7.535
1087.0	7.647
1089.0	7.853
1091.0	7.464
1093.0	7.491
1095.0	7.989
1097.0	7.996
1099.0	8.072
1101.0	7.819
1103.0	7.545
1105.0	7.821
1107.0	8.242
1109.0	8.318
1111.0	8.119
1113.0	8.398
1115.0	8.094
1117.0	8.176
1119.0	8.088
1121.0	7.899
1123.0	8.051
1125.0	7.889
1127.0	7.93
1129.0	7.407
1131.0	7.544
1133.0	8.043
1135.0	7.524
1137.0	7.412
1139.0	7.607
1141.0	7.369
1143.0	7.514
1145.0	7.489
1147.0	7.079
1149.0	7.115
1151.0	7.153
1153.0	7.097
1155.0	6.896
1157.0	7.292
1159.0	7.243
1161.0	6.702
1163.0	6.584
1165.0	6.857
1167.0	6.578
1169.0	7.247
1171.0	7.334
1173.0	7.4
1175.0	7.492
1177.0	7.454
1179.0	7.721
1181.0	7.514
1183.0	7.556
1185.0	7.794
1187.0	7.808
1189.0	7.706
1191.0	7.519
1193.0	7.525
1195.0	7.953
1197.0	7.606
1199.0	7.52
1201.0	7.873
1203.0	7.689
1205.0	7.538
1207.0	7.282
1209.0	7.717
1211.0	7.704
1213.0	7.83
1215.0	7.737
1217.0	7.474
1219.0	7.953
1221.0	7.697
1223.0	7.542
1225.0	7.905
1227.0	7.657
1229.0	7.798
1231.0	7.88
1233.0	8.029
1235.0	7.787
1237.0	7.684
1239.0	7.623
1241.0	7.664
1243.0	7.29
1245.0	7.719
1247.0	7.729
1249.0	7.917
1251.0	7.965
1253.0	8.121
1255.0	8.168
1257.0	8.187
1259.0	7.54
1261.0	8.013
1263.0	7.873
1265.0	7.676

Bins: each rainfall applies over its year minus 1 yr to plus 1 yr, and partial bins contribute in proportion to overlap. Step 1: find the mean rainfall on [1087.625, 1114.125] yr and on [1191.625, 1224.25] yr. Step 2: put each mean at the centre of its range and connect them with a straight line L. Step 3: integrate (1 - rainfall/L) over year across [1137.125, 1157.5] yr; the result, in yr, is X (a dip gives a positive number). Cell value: 1.4 yr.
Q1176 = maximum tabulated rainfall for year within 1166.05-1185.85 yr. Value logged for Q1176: 7.794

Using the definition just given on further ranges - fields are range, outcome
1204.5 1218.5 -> 7.83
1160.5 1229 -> 7.953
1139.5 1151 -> 7.514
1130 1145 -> 8.043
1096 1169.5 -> 8.398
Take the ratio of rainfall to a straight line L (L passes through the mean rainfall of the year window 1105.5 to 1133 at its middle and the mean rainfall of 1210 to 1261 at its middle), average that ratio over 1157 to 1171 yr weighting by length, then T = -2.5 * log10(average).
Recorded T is 0.15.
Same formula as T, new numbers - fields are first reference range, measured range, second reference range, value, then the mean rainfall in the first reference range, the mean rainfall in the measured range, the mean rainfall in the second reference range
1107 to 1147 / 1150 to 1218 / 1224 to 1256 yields 0.06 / 7.83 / 7.42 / 7.81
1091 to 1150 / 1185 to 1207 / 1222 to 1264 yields 0.02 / 7.79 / 7.66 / 7.81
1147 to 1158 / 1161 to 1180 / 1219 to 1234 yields 0.02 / 7.11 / 7.16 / 7.8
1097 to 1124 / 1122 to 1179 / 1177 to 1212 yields 0.07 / 8.05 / 7.34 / 7.64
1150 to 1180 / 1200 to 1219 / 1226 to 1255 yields -0.02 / 7.14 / 7.67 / 7.79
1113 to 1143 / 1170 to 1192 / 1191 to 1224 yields 0.02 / 7.8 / 7.57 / 7.66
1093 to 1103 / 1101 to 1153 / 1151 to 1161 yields -0.04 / 7.88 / 7.74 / 7.09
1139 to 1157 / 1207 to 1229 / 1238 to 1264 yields -0.01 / 7.24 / 7.71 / 7.83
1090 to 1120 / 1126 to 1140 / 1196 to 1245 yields 0.04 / 7.98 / 7.64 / 7.69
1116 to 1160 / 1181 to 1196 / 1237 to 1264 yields 0.00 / 7.54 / 7.68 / 7.83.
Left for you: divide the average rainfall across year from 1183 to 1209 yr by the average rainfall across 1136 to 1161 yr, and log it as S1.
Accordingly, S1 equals 1.1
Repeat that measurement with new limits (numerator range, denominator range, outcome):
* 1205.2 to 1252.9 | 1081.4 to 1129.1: 0.98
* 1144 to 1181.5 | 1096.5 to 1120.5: 0.89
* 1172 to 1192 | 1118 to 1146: 0.99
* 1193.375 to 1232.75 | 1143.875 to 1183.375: 1.07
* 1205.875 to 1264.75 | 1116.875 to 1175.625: 1.05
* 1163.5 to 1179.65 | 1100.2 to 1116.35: 0.90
